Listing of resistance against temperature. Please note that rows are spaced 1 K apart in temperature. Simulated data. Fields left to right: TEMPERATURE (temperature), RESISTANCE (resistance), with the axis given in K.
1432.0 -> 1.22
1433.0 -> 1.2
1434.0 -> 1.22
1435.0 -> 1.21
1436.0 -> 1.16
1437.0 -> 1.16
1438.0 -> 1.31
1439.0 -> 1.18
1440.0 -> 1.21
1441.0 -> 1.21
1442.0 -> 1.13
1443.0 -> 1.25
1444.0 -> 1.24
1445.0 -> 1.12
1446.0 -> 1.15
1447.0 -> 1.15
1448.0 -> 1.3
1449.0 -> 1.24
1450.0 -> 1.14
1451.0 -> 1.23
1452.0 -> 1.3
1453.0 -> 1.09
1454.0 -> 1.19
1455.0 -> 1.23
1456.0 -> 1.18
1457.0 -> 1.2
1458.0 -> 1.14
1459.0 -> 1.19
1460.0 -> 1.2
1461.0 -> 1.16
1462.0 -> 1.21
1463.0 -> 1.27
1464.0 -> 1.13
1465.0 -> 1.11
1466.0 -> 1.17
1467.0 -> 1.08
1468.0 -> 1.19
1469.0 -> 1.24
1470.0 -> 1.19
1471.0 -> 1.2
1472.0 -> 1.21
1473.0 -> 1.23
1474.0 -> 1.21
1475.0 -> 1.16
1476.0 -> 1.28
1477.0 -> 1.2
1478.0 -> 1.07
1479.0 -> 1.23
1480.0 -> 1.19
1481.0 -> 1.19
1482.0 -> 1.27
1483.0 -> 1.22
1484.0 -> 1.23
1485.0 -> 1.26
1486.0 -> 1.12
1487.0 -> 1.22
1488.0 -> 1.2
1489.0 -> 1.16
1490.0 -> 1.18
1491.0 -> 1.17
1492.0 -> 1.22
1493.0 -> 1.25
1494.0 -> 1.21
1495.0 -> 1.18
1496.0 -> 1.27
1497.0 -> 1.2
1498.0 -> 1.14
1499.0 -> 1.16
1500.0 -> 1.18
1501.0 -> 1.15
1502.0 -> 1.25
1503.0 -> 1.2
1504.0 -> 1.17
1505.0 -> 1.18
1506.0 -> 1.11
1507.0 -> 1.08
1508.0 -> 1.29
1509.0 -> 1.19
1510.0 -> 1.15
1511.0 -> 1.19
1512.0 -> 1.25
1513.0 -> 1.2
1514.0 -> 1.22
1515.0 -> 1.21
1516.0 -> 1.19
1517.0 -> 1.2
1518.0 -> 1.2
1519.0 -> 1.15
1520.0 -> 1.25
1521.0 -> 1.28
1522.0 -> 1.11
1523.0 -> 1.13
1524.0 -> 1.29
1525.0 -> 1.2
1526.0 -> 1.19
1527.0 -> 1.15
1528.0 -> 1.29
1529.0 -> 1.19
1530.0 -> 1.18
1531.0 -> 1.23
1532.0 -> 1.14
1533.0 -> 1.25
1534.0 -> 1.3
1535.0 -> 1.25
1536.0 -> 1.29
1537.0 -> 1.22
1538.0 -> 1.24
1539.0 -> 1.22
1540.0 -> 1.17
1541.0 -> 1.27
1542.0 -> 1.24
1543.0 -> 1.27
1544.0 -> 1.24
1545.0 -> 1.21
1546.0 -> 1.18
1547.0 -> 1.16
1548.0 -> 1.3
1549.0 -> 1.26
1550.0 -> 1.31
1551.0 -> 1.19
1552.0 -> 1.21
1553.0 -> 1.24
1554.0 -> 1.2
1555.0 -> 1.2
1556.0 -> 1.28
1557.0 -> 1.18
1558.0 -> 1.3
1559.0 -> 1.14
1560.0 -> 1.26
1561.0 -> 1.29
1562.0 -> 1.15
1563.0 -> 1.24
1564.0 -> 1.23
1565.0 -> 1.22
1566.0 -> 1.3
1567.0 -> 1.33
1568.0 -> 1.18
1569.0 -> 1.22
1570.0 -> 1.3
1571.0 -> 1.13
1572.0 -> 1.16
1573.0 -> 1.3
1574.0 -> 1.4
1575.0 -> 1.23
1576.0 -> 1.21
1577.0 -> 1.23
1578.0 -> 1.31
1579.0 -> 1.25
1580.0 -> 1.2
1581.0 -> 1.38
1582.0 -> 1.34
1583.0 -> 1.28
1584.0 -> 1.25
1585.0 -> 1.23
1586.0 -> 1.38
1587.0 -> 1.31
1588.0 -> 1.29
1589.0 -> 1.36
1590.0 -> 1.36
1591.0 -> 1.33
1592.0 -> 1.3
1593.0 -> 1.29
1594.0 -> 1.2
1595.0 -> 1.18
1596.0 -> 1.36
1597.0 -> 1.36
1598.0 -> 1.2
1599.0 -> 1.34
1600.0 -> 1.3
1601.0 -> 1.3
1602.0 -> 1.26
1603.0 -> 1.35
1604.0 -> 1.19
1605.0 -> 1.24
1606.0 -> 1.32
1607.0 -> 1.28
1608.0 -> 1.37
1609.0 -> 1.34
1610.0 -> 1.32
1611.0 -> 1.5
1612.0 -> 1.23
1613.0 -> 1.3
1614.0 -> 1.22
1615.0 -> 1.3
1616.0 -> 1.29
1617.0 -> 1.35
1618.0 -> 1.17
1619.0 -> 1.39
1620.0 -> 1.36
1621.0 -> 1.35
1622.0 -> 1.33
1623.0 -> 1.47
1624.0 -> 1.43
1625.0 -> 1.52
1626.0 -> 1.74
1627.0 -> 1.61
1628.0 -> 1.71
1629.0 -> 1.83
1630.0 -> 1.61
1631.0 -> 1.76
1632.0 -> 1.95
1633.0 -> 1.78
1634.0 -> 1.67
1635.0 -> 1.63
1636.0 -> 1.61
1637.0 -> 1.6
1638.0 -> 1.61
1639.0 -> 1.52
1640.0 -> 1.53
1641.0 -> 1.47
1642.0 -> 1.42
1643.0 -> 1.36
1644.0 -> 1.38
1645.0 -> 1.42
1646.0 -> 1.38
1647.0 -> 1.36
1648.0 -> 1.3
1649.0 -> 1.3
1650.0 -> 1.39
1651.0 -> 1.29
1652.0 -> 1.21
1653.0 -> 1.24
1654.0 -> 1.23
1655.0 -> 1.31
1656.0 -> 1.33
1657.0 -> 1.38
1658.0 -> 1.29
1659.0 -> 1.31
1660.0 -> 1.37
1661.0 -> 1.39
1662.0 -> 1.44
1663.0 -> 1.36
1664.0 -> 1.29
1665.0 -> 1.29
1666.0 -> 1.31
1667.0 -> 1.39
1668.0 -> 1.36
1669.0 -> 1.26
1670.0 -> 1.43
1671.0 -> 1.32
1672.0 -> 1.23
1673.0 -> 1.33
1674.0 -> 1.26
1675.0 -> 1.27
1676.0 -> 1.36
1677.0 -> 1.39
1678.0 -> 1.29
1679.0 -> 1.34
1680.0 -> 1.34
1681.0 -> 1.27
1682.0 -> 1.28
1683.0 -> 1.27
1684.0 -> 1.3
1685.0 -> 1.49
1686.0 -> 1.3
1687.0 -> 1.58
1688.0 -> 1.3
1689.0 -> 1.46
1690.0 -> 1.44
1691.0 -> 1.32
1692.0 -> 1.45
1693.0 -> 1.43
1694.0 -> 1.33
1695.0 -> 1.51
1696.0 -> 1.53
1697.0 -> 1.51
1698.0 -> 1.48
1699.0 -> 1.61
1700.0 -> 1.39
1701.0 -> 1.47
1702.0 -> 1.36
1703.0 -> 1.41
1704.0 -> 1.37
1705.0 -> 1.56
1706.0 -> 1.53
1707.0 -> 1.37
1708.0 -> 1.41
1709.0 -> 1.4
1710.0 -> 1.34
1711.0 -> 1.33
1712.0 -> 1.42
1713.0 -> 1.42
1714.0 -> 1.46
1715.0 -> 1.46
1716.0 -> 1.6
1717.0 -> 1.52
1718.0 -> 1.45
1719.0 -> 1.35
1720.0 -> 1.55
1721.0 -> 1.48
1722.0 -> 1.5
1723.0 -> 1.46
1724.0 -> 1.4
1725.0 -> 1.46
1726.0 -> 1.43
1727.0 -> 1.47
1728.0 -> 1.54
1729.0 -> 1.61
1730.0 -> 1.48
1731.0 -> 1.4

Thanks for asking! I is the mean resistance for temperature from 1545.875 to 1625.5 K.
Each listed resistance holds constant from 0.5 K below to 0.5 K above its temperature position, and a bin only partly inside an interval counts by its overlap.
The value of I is 1.28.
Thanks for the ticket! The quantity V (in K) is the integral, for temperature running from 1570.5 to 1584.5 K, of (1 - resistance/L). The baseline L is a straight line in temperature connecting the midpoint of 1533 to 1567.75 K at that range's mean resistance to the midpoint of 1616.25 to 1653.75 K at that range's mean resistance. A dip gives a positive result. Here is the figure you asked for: 0.6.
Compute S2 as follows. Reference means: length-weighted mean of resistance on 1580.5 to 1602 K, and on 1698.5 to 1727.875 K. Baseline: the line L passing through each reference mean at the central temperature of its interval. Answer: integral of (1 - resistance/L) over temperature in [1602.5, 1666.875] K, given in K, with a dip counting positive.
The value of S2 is -3.0 K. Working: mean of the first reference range 1.3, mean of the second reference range 1.45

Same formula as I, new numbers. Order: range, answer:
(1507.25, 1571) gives 1.22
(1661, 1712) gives 1.38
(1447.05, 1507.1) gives 1.19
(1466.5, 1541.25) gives 1.2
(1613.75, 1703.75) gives 1.41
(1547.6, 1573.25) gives 1.23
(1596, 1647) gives 1.44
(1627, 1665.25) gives 1.46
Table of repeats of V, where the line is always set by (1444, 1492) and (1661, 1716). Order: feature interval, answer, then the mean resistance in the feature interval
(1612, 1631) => -1.68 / 1.45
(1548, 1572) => 0.77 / 1.23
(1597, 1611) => 0.11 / 1.3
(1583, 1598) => 0.05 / 1.3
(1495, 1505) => 0.25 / 1.19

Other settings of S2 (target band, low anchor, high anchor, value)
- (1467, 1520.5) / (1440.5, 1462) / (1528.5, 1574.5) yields 0.6 K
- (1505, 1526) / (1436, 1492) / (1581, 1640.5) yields 1.2 K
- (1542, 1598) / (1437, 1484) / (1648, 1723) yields 1.3 K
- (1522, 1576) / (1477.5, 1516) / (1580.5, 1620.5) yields 0.8 K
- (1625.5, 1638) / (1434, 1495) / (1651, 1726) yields -3.4 K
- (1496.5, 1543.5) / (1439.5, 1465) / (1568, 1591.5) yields 1.3 K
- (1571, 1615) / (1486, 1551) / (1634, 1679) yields 0.2 K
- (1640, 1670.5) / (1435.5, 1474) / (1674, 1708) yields 0.5 K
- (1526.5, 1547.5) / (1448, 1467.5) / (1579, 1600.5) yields 0.5 K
